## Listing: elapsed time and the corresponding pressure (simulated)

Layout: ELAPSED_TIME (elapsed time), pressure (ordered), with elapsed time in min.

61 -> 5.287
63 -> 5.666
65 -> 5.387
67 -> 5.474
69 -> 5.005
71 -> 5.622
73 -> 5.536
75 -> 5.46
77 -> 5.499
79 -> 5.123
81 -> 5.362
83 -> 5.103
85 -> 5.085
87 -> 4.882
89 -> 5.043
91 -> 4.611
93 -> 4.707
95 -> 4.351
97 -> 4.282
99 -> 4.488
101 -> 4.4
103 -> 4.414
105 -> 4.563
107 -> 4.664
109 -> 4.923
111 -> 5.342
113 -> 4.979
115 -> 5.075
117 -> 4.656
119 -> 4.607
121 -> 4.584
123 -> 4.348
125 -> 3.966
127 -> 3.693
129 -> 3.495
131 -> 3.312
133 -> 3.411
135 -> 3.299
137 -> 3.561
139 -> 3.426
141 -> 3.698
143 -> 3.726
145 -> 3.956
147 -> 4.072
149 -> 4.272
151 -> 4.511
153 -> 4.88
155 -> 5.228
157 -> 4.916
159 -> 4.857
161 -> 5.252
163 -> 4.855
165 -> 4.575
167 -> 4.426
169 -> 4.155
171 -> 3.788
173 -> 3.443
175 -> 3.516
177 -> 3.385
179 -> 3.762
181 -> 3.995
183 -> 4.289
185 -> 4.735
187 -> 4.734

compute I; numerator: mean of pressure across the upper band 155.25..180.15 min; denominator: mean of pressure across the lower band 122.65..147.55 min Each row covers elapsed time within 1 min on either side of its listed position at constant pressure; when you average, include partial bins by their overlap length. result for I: 1.17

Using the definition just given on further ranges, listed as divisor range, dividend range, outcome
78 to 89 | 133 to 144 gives 0.69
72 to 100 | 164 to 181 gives 0.78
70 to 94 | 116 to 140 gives 0.75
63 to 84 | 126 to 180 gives 0.75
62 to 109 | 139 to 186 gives 0.85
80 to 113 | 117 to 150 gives 0.81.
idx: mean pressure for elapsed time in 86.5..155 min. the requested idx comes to 4.31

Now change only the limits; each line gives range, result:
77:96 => 4.95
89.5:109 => 4.53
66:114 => 4.95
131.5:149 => 3.67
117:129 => 4.21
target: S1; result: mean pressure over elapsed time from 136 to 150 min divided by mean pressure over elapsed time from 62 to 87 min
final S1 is 0.71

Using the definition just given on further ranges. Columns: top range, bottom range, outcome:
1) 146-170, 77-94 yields 0.93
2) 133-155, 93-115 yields 0.85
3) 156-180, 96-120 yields 0.90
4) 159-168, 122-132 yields 1.27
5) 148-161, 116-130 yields 1.15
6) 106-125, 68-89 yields 0.90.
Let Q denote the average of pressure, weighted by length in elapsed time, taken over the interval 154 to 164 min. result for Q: 5.02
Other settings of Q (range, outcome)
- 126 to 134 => 3.48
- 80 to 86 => 5.18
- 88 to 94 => 4.79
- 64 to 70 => 5.29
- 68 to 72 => 5.31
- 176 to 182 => 3.71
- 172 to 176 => 3.48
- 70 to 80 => 5.45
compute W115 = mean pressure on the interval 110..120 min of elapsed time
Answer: 4.93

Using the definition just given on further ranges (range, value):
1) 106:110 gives 4.79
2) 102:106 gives 4.49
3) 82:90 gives 5.03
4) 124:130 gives 3.72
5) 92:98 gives 4.45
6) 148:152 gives 4.39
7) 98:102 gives 4.44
